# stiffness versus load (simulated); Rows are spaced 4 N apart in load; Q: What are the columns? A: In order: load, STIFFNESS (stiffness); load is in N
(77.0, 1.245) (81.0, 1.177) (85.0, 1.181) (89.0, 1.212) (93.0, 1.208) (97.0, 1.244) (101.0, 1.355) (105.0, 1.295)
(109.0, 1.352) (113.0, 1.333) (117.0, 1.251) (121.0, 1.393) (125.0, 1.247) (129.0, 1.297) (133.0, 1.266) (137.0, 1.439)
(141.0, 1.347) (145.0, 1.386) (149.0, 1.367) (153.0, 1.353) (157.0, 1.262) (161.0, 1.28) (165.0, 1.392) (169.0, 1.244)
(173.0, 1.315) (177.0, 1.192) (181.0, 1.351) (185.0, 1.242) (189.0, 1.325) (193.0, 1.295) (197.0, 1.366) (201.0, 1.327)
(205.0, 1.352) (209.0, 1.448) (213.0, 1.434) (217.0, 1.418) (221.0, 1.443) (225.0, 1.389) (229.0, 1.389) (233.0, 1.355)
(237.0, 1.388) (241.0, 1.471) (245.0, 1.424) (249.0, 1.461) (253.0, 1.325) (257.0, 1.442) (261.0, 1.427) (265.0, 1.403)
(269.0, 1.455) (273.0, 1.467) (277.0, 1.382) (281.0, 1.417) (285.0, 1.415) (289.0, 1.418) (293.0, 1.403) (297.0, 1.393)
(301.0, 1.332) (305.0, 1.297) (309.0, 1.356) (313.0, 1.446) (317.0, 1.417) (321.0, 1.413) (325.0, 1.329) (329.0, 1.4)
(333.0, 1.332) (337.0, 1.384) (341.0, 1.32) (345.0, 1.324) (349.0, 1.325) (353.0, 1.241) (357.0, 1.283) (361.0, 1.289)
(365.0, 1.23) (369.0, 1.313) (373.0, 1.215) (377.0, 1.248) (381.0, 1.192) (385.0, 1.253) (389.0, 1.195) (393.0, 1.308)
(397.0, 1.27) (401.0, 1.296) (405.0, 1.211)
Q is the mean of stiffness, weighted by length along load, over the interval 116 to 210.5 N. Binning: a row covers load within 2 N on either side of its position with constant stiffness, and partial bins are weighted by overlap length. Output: 1.32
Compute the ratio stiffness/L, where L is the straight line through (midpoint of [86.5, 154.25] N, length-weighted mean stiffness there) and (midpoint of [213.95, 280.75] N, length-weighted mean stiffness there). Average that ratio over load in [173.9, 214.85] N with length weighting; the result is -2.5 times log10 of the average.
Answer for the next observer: 0.03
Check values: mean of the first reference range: 1.31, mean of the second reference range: 1.42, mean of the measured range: 1.33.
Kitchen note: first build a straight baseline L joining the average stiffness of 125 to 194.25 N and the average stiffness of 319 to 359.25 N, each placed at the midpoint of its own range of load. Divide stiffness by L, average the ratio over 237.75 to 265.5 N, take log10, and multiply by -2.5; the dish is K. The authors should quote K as -0.08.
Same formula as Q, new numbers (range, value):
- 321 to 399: 1.29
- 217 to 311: 1.4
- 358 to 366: 1.27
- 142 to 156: 1.36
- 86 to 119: 1.28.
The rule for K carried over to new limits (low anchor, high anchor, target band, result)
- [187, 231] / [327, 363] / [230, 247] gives -0.03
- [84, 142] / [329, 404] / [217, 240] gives -0.09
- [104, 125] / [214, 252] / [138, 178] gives 0.03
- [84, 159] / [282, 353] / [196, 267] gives -0.05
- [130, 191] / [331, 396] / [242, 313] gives -0.09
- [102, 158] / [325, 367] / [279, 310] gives -0.05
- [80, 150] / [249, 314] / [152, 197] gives 0.03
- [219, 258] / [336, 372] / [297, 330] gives -0.03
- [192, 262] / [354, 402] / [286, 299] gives -0.05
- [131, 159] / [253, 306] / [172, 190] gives 0.07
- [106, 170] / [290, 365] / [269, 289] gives -0.06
